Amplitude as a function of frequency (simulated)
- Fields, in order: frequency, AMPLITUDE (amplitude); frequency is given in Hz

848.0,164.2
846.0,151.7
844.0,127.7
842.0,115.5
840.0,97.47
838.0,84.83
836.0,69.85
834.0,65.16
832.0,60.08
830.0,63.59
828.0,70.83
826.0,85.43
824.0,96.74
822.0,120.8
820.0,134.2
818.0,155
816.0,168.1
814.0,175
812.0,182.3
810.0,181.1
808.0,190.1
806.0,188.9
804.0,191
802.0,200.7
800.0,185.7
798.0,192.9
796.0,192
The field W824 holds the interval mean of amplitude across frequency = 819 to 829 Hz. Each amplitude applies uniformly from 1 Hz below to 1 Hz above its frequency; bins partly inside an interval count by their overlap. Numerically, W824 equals 102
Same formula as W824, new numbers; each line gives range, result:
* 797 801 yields 189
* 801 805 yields 196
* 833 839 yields 73.3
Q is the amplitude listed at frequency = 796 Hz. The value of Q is 192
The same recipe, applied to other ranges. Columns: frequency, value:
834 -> 65.16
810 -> 181.1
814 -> 175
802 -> 200.7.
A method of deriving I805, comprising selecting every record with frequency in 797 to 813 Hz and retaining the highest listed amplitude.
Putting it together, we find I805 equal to 200.7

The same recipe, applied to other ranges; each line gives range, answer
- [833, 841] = 97.47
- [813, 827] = 175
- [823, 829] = 96.74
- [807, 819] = 190.1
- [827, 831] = 70.83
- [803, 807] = 191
